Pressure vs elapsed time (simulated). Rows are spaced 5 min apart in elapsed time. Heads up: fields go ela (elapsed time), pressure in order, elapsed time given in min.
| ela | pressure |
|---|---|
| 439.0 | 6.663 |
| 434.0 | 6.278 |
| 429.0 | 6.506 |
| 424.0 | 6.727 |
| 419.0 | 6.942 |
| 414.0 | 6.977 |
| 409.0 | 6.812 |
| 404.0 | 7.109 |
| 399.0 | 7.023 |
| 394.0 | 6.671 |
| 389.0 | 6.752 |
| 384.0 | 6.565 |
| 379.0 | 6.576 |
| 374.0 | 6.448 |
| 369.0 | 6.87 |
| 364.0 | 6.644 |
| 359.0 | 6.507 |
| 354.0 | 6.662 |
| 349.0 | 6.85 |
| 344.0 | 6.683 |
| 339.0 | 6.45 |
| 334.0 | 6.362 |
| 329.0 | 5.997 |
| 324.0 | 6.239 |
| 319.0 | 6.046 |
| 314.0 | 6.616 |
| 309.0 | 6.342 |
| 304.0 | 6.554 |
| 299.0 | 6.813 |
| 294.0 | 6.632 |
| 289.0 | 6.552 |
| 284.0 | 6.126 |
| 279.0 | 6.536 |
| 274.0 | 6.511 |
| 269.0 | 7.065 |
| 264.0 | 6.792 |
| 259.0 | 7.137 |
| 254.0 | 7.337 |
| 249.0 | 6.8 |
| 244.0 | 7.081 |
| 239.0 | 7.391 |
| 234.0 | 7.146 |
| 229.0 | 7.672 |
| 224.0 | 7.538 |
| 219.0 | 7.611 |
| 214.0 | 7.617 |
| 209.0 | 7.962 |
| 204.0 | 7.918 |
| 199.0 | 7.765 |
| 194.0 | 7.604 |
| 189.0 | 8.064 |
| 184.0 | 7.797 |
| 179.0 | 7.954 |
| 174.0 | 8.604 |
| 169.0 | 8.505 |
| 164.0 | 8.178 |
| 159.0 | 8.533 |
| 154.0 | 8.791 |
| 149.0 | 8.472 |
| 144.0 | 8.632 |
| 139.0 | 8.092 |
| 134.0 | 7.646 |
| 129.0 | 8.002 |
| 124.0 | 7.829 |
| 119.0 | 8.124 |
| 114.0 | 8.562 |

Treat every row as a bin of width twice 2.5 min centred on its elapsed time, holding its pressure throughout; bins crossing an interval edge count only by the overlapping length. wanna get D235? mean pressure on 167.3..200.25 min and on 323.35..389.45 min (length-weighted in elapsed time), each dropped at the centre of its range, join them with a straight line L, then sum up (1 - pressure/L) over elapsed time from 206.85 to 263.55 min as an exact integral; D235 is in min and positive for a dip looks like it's 1.7 min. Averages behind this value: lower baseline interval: 8.04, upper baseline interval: 6.55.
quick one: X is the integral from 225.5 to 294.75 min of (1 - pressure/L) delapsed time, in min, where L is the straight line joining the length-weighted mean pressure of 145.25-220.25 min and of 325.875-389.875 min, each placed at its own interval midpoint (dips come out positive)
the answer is 4.7 min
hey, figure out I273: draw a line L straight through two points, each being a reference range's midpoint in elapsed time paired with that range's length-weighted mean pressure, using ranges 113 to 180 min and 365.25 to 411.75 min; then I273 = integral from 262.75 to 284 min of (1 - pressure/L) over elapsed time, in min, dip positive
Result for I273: 2.36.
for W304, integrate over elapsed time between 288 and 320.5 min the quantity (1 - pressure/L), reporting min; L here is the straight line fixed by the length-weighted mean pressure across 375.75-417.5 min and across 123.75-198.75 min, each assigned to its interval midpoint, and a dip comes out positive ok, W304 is 3.7 min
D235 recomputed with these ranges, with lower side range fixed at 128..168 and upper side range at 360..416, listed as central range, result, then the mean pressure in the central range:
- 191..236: 1.3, 7.66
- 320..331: 1.6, 6.11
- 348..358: 0.4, 6.7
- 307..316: 1.0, 6.48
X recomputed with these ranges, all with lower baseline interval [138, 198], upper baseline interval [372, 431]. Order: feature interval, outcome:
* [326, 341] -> 2.0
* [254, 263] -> 0.6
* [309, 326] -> 2.3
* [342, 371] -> 1.4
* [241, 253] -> 1.2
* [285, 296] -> 1.4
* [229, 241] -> 0.7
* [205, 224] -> 0.6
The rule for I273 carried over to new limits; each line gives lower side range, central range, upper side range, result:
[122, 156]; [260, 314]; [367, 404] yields 5.2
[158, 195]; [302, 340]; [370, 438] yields 4.9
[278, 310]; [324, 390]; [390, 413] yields 1.9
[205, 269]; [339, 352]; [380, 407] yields 0.5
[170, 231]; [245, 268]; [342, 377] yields 1.3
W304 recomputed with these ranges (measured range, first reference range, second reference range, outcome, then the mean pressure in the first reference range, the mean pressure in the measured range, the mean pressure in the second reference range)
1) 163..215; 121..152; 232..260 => -2.3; 8.12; 8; 7.15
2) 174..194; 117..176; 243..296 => -0.4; 8.28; 7.98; 6.77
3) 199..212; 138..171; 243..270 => -0.2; 8.47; 7.89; 7.03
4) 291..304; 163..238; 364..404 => 1.0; 7.85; 6.68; 6.72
